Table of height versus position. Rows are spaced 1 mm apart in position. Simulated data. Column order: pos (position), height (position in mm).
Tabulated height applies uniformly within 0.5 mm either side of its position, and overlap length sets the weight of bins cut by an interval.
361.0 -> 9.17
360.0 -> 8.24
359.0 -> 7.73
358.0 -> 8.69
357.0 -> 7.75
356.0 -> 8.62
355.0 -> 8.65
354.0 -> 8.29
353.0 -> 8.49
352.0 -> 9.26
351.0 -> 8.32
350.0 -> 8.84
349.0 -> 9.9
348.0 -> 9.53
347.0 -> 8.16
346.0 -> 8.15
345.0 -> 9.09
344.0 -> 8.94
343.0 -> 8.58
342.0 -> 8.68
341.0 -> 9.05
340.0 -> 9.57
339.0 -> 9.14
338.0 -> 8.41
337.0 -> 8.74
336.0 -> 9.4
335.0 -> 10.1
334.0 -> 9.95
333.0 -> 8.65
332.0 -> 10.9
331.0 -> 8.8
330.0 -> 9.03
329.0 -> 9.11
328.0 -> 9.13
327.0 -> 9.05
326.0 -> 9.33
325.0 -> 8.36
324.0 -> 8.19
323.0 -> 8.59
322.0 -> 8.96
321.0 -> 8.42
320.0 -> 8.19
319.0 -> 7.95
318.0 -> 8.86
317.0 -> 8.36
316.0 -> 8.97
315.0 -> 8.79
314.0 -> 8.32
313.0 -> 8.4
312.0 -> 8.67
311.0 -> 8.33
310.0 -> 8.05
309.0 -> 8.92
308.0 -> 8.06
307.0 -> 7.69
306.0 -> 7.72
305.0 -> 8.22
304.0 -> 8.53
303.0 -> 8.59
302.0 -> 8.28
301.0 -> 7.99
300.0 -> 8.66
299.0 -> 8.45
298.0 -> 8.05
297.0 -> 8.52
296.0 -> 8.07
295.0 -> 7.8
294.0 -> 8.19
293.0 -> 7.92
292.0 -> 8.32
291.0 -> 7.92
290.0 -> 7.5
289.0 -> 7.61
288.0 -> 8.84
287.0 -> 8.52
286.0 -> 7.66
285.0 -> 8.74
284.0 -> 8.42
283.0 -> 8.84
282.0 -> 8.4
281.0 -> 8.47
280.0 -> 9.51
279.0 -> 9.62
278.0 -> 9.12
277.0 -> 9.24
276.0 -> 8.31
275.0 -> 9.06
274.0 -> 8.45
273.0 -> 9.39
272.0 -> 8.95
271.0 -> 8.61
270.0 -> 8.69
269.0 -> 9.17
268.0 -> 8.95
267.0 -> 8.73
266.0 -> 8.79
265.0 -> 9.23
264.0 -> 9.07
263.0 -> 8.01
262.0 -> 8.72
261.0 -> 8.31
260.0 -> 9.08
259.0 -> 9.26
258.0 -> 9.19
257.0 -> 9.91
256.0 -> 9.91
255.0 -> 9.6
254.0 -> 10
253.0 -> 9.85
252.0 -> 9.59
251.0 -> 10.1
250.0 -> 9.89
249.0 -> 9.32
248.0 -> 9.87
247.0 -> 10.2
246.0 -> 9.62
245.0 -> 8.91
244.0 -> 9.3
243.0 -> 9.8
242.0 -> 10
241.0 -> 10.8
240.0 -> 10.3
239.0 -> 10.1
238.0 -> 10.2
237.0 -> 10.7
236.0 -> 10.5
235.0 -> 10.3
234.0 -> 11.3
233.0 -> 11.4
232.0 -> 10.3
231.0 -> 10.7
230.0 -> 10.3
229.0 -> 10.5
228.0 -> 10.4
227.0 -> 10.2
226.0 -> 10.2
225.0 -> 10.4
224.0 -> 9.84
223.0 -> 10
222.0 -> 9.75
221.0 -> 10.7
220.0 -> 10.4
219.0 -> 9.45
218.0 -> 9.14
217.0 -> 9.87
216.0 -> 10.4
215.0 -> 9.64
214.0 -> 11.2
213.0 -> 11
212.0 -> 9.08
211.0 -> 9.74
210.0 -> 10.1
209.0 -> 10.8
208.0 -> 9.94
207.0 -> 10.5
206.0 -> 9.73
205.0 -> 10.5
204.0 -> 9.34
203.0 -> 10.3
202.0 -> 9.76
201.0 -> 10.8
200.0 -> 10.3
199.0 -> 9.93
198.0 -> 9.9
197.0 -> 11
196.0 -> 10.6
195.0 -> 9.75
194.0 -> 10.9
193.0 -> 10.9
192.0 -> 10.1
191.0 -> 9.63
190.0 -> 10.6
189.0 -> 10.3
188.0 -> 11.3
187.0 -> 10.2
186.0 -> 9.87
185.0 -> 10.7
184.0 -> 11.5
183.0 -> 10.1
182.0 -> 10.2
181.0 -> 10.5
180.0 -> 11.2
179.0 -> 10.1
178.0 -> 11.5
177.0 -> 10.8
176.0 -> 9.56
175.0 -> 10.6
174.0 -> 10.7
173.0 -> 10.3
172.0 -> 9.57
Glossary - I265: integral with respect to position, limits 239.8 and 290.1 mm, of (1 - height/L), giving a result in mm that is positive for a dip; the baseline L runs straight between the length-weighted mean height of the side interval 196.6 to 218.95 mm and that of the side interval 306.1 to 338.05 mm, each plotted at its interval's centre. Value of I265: 1.7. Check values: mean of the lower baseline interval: 10.1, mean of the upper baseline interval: 8.76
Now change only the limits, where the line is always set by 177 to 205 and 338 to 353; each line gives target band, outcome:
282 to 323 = 4.5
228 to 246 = -0.6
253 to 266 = 0.7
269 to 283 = 1.0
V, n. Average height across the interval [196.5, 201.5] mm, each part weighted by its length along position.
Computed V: 10.4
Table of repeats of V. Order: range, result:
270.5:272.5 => 8.78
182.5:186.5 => 10.5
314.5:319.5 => 8.59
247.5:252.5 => 9.75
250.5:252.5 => 9.84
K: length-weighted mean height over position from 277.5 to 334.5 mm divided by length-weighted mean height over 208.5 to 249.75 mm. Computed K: 0.84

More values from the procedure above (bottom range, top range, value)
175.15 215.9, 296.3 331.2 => 0.82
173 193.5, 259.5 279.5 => 0.84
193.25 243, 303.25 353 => 0.86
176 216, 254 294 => 0.85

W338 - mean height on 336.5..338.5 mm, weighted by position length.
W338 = 8.57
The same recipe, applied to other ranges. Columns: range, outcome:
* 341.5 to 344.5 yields 8.73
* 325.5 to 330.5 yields 9.13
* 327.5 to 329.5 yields 9.12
